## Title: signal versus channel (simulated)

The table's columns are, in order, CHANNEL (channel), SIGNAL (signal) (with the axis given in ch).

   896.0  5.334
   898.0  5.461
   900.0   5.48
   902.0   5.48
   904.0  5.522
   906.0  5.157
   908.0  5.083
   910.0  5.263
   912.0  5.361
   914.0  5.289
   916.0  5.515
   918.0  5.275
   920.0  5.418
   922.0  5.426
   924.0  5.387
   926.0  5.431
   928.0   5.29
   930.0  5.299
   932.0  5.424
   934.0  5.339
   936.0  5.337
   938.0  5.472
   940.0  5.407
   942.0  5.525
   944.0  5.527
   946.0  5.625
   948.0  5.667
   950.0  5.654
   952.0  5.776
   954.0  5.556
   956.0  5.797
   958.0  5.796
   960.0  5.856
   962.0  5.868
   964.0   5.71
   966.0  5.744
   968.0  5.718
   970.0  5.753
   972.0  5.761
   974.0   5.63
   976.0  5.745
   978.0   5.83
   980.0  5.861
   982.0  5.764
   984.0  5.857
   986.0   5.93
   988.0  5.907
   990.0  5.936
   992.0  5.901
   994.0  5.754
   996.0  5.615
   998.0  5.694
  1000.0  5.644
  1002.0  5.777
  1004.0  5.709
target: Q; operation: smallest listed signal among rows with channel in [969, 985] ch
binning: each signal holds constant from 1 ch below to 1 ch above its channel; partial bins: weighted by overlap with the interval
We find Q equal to 5.63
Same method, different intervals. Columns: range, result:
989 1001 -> 5.615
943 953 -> 5.527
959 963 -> 5.856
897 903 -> 5.461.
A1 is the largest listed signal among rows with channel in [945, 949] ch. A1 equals 5.667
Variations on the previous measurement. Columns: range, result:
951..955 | 5.776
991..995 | 5.901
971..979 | 5.83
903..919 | 5.522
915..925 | 5.515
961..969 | 5.868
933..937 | 5.339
